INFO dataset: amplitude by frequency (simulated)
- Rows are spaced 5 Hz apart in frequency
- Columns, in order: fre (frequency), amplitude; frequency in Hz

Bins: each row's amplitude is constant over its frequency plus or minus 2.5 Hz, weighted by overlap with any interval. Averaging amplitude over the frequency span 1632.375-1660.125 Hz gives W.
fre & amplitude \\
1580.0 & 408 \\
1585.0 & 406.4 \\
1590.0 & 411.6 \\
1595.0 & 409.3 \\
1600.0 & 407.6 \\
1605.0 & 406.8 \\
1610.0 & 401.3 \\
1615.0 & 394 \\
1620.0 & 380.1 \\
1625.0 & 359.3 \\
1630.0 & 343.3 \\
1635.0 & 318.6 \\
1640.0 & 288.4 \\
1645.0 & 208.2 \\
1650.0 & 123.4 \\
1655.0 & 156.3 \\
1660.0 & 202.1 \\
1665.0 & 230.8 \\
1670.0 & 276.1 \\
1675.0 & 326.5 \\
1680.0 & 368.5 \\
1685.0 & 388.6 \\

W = 218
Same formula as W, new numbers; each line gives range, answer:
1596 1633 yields 385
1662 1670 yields 243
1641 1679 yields 226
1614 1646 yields 330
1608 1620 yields 394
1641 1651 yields 191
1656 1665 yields 202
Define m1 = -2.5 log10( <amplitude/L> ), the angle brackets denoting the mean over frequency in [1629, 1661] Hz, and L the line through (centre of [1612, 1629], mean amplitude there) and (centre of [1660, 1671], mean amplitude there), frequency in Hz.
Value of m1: 0.31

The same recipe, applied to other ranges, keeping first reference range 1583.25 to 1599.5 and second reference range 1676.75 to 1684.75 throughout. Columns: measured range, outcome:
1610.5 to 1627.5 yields 0.05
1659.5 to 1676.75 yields 0.39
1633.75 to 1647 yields 0.40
